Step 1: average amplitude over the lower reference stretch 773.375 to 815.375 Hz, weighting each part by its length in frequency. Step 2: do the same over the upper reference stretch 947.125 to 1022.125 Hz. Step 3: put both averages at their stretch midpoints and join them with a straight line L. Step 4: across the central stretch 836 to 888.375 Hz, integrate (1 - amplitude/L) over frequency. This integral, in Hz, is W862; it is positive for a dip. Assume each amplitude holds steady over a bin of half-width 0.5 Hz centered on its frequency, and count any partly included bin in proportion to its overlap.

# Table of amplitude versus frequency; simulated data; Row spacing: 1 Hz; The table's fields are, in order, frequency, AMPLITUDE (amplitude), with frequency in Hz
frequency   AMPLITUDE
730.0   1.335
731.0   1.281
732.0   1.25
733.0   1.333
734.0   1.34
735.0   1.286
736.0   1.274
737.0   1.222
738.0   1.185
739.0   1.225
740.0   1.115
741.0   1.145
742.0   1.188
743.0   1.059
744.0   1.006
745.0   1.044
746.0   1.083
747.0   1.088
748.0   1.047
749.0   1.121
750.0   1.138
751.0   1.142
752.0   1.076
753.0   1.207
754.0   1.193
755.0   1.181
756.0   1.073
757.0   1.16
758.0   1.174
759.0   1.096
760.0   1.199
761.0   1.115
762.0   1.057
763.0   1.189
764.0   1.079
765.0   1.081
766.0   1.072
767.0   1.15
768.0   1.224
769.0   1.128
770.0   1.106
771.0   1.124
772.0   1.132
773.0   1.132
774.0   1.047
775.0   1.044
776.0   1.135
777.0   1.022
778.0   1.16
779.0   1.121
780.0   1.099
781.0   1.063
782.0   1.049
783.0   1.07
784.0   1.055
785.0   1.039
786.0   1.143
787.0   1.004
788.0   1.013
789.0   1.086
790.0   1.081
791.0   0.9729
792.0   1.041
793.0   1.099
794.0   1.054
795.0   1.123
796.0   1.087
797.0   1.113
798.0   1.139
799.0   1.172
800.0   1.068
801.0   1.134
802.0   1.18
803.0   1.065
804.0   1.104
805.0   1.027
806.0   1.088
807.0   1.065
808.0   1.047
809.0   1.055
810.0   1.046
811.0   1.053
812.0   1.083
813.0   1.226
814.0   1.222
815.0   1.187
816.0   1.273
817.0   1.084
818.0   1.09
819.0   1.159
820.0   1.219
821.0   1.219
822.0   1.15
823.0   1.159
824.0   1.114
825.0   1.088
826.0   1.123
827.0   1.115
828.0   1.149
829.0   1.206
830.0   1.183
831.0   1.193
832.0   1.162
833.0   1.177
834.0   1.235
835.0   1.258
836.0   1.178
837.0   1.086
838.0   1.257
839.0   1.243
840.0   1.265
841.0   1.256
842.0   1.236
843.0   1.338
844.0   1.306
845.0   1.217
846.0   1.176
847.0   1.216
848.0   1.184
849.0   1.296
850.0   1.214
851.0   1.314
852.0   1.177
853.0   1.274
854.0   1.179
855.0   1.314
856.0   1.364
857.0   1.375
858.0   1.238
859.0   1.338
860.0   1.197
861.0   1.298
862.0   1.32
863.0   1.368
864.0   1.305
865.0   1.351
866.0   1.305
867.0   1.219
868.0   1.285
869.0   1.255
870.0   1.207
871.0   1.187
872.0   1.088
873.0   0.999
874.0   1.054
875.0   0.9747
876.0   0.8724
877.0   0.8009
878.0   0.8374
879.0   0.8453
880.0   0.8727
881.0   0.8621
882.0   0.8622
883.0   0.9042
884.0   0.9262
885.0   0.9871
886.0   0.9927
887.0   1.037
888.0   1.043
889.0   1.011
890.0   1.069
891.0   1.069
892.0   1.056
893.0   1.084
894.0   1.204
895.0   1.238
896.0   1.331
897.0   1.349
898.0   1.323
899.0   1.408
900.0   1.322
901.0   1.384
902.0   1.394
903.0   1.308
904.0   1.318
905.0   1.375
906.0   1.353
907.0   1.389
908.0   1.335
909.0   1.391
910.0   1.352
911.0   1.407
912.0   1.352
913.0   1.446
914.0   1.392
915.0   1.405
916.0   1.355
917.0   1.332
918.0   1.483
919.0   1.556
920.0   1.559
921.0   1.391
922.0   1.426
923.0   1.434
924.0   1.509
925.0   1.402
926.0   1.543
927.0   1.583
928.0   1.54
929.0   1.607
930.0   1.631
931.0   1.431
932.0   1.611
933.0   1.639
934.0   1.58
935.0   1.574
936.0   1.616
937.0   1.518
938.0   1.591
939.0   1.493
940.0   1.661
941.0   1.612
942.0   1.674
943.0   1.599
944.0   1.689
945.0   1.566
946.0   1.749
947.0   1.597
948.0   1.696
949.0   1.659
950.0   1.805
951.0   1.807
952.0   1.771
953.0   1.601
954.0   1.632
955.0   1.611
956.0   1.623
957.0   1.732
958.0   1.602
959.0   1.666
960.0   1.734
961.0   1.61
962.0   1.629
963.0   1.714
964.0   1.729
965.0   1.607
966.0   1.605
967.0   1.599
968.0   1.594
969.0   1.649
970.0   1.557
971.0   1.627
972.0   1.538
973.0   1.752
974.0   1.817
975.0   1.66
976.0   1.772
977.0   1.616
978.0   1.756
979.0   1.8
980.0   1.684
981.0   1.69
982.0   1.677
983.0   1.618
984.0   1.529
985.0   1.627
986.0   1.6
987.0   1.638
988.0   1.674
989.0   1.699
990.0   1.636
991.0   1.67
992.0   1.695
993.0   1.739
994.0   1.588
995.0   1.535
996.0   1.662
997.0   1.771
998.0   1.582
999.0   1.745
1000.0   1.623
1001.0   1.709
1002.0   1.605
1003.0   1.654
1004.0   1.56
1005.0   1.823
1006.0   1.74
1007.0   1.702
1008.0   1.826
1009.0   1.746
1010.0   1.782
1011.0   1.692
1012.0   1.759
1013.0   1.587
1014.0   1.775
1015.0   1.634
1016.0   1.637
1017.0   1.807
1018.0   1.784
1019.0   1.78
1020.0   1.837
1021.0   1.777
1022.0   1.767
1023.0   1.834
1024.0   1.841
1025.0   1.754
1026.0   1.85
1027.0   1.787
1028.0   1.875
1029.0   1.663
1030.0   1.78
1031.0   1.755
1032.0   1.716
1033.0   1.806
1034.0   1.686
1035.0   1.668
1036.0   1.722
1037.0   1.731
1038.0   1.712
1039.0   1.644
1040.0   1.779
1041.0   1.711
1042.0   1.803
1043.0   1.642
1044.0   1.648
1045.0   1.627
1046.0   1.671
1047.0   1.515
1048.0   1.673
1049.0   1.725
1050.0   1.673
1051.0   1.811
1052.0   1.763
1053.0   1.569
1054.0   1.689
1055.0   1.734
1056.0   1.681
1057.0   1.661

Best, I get 5.5 Hz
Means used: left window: 1.09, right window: 1.68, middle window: 1.16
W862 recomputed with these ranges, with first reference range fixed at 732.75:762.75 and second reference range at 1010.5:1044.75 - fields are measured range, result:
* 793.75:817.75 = 3.0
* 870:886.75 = 5.6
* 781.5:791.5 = 1.5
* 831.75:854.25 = 2.0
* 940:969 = -1.3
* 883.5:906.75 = 4.2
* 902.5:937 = 1.2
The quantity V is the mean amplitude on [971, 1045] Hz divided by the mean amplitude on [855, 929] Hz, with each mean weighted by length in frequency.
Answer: 1.4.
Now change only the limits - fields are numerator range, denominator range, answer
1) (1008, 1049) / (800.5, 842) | 1.50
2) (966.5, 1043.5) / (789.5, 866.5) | 1.44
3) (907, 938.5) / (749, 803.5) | 1.34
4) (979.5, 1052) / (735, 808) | 1.54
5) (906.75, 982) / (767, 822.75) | 1.44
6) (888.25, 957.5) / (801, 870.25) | 1.22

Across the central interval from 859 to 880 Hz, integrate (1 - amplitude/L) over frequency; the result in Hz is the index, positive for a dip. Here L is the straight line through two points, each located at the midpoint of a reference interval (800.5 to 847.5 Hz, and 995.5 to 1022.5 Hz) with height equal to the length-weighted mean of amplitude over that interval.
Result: 2.6 Hz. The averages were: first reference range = 1.16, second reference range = 1.72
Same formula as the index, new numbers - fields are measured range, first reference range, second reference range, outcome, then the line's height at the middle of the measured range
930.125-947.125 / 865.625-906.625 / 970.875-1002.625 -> -2.34 Hz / 1.41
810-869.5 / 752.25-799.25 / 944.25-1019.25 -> 2.88 Hz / 1.28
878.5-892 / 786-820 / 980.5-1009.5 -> 3.82 Hz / 1.34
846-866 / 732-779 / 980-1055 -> 1.16 Hz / 1.36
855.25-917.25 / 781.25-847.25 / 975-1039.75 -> 7.00 Hz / 1.35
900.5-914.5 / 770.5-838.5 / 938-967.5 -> 1.13 Hz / 1.49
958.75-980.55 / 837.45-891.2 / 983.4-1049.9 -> -1.90 Hz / 1.53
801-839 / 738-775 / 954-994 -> 3.98 Hz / 1.28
